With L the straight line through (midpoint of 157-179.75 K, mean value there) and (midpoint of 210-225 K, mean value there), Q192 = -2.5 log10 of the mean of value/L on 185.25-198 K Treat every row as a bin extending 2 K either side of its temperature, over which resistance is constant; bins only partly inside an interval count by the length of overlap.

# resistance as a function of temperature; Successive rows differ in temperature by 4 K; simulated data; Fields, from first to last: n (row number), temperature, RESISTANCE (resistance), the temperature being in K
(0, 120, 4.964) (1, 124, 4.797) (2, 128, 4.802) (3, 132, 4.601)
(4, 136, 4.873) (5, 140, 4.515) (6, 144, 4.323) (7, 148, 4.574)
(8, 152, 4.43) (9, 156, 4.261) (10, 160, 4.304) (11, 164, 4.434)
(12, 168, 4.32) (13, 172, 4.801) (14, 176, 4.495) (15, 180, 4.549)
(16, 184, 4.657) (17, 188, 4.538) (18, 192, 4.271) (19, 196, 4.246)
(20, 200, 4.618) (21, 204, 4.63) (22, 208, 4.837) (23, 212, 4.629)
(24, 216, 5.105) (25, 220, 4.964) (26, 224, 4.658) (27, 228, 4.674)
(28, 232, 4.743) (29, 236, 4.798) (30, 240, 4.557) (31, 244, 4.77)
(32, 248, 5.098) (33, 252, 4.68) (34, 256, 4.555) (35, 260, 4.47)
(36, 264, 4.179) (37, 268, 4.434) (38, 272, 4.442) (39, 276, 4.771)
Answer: 0.07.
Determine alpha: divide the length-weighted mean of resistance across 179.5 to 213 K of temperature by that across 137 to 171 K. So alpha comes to 1.0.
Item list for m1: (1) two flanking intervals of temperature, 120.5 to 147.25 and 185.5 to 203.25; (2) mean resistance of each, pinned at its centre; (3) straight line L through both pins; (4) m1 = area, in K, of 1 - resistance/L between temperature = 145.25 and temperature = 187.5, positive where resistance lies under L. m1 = 0.6 K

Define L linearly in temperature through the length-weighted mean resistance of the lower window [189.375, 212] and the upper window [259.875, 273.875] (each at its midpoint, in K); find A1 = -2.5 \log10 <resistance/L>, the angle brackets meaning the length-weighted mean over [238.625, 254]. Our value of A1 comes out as -0.09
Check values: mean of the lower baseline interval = 4.53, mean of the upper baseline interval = 4.37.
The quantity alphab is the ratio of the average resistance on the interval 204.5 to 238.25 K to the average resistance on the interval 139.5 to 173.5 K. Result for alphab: 1.1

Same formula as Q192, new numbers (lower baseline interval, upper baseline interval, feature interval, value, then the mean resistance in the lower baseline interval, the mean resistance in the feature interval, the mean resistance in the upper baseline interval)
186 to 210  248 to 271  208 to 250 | -0.07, 4.52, 4.8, 4.52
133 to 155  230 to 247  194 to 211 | 0.02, 4.53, 4.59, 4.74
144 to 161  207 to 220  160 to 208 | 0.03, 4.39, 4.51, 4.88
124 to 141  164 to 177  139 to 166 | 0.05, 4.72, 4.4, 4.53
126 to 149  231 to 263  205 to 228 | -0.03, 4.62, 4.82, 4.69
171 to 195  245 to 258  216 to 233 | -0.03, 4.53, 4.8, 4.78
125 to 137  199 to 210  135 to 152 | 0.05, 4.75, 4.54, 4.7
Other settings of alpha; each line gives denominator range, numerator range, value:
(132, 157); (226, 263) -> 1.04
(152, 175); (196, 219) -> 1.07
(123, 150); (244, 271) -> 0.99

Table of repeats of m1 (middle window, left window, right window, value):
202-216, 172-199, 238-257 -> -0.5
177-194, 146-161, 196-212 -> 0.2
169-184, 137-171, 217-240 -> -0.3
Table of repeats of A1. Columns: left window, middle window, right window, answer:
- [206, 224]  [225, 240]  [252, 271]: 0.00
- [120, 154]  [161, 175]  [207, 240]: 0.04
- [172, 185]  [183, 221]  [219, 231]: 0.01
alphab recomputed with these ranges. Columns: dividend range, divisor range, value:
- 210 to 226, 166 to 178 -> 1.07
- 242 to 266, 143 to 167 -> 1.05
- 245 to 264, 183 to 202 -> 1.04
